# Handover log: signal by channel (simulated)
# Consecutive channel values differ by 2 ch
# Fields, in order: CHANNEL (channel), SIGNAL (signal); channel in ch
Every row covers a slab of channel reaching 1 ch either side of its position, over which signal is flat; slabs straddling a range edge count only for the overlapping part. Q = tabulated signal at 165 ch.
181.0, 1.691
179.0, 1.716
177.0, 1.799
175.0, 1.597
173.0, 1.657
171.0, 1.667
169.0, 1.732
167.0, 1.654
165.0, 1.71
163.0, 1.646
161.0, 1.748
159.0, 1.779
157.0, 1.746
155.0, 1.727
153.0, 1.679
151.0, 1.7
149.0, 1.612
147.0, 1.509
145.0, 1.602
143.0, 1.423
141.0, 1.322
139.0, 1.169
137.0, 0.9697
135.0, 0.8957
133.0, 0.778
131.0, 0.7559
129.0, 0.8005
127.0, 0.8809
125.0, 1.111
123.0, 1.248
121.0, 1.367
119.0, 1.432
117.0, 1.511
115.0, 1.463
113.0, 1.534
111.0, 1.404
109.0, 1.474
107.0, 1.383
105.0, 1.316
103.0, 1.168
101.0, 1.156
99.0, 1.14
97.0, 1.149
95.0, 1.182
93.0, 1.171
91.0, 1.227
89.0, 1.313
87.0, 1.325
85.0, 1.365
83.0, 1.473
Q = 1.71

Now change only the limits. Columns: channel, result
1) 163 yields 1.646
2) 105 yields 1.316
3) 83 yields 1.473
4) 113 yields 1.534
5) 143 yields 1.423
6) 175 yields 1.597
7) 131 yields 0.7559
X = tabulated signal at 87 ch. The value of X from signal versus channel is 1.325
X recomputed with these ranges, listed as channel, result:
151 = 1.7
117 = 1.511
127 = 0.8809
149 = 1.612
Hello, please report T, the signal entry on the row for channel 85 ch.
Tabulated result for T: 1.365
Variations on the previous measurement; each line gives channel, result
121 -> 1.367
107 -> 1.383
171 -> 1.667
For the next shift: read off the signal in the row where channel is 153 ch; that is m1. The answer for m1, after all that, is 1.679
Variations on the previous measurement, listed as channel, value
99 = 1.14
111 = 1.404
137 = 0.9697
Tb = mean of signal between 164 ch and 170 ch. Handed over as 1.7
